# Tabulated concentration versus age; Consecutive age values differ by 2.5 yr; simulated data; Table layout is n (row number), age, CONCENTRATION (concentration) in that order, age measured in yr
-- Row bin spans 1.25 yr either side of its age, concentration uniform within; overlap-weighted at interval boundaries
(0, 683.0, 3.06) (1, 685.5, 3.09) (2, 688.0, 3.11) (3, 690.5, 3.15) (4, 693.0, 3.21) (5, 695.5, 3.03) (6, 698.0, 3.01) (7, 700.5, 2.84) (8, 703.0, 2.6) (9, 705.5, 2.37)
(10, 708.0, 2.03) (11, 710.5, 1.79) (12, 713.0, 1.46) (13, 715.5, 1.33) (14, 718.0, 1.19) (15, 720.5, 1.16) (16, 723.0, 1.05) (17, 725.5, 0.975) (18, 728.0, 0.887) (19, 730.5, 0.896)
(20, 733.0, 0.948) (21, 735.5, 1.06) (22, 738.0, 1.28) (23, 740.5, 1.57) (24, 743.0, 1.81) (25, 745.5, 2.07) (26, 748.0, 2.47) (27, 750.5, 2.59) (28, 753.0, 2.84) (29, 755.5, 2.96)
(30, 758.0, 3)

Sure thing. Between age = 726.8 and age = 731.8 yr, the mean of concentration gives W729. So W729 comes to 0.892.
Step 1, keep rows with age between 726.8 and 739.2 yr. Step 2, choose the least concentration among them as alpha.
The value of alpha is 0.887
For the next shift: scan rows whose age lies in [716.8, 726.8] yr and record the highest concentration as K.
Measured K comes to 1.19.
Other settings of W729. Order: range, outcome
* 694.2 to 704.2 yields 2.87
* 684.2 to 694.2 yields 3.14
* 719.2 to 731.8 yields 0.994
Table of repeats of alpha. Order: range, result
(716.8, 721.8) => 1.16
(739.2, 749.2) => 1.57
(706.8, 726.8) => 0.975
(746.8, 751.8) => 2.47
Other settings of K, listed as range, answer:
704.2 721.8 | 2.37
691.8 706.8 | 3.21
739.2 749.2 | 2.47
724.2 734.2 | 0.975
